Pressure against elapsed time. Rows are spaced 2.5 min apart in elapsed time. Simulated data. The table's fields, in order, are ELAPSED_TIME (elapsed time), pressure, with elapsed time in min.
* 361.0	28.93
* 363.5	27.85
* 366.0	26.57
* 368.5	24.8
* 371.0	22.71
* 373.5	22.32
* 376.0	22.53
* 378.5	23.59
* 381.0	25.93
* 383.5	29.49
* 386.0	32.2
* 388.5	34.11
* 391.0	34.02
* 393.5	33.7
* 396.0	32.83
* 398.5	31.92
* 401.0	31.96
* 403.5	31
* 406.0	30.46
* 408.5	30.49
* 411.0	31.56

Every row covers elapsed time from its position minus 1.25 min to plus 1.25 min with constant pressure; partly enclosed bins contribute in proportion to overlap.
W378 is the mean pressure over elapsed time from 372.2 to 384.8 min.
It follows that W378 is 24.8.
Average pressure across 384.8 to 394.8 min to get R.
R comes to 33.5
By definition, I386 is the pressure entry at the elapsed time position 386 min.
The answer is 32.2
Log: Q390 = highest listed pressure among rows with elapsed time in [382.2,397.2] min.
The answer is 34.11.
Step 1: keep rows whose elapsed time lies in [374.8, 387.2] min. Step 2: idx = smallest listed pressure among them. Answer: 22.53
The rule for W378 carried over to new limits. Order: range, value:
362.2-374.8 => 24.9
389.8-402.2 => 32.9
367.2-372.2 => 23.8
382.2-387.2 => 30.8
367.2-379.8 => 23.2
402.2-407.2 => 30.7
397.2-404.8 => 31.6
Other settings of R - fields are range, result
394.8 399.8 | 32.4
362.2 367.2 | 27.2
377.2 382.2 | 24.7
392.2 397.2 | 33.3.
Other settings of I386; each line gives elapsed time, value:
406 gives 30.46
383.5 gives 29.49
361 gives 28.93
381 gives 25.93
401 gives 31.96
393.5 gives 33.7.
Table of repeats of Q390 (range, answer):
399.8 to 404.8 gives 31.96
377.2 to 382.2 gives 25.93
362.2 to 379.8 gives 27.85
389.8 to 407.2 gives 34.02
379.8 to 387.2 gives 32.2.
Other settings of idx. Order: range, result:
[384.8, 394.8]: 32.2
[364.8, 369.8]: 24.8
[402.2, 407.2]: 30.46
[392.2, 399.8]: 31.92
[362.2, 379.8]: 22.32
